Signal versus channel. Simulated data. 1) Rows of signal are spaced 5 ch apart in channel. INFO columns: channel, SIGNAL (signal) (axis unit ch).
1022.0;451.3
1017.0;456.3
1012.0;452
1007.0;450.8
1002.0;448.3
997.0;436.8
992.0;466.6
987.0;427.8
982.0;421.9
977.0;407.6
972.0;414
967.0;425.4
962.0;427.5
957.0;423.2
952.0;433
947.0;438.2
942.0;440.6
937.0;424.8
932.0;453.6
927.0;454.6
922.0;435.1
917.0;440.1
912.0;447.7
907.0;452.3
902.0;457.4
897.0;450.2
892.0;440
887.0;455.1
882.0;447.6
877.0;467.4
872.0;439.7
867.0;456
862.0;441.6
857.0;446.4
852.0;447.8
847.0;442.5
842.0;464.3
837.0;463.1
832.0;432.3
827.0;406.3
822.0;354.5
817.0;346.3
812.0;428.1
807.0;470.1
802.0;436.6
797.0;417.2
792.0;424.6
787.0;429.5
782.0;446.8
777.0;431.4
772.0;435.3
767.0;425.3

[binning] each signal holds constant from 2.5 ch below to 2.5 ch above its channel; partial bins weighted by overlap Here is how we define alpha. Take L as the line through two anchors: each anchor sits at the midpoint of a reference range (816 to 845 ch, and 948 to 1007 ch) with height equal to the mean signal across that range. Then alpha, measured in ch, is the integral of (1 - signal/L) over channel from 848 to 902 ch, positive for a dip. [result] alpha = -3.8 ch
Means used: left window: 415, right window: 431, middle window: 449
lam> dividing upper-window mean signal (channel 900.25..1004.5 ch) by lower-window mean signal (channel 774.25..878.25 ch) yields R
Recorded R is 1.0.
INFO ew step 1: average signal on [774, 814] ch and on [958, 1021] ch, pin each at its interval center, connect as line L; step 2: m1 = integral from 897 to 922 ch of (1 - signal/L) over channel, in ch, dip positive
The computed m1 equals -0.7 ch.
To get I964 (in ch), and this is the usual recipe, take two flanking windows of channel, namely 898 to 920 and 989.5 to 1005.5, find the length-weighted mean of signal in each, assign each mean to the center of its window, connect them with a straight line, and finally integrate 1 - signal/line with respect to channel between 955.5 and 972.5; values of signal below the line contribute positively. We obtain 1.0 ch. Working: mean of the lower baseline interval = 449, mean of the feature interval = 423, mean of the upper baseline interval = 451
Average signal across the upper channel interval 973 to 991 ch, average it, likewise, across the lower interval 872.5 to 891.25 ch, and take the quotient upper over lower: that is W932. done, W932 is 0.9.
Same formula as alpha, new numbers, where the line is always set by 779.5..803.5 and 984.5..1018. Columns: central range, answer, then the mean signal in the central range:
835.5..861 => -1.0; 452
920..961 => 0.5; 438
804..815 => -0.3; 444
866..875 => -0.2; 448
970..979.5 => 0.7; 411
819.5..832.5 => 1.2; 392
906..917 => -0.2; 447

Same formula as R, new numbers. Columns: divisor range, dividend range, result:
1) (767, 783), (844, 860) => 1.03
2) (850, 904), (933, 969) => 0.96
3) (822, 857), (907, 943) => 1.01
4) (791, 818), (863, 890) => 1.07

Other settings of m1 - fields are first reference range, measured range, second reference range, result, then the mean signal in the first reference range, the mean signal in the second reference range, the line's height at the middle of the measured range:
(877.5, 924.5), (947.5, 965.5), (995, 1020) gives 0.8 ch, 448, 449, 449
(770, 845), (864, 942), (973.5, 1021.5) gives -2.6 ch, 426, 441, 433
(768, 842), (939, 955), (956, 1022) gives -0.1 ch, 424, 436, 433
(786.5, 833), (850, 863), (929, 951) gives -0.7 ch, 413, 439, 423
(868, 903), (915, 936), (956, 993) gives -0.2 ch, 451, 425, 439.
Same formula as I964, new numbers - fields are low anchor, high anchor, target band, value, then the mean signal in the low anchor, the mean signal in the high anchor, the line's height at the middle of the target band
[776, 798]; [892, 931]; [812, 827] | 2.15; 431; 448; 435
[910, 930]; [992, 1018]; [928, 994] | 2.34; 445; 450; 447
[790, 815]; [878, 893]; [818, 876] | 1.10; 434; 450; 443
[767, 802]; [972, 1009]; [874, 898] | -1.05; 431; 435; 433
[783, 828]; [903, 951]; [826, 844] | -0.97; 414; 443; 421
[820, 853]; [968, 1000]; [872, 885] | -0.72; 430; 429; 430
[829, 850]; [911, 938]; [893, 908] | -0.24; 449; 443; 445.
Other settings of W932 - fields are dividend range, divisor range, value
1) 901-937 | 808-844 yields 1.08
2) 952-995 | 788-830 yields 1.04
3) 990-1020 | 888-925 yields 1.01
